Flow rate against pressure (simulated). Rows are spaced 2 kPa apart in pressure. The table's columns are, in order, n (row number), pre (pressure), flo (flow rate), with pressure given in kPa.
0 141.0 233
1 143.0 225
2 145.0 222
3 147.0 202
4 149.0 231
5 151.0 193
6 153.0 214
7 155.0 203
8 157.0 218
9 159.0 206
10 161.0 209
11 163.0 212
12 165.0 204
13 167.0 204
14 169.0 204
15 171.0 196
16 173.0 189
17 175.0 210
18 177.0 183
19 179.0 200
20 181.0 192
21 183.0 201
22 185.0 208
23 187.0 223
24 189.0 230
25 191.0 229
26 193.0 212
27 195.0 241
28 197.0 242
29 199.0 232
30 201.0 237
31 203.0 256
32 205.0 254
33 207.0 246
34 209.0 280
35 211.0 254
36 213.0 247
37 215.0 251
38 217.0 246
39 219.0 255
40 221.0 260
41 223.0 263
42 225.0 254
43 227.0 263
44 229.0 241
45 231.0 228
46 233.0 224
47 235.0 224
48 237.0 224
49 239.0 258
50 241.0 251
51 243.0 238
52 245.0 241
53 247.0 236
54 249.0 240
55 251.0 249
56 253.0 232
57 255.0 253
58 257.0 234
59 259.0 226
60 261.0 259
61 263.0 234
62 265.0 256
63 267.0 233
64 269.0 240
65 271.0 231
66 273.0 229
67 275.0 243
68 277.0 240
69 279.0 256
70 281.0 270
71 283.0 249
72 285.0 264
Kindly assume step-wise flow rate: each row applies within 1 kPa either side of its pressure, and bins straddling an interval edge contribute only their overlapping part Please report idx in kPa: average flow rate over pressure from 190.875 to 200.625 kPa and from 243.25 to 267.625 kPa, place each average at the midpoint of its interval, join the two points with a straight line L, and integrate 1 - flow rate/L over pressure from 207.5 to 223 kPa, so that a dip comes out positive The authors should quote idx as -1.42 kPa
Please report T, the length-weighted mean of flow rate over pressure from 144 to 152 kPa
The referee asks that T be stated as 212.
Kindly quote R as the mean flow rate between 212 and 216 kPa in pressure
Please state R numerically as 249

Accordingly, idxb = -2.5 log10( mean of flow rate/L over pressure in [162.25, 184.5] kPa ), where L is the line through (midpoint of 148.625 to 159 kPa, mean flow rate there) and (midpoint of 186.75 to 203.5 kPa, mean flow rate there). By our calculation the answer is 0.11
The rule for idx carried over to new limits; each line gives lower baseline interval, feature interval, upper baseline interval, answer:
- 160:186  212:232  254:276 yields -2.64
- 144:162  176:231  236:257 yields -2.17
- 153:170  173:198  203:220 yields 1.86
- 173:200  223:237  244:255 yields -0.42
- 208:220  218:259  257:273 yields 0.75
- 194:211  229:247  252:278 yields 0.52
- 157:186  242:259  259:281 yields -0.36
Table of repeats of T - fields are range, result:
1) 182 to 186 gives 204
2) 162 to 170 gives 206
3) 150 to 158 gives 207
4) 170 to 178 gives 194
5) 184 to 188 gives 216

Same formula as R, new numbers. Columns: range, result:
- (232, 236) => 224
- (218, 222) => 258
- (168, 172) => 200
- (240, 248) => 242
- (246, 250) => 238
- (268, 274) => 233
